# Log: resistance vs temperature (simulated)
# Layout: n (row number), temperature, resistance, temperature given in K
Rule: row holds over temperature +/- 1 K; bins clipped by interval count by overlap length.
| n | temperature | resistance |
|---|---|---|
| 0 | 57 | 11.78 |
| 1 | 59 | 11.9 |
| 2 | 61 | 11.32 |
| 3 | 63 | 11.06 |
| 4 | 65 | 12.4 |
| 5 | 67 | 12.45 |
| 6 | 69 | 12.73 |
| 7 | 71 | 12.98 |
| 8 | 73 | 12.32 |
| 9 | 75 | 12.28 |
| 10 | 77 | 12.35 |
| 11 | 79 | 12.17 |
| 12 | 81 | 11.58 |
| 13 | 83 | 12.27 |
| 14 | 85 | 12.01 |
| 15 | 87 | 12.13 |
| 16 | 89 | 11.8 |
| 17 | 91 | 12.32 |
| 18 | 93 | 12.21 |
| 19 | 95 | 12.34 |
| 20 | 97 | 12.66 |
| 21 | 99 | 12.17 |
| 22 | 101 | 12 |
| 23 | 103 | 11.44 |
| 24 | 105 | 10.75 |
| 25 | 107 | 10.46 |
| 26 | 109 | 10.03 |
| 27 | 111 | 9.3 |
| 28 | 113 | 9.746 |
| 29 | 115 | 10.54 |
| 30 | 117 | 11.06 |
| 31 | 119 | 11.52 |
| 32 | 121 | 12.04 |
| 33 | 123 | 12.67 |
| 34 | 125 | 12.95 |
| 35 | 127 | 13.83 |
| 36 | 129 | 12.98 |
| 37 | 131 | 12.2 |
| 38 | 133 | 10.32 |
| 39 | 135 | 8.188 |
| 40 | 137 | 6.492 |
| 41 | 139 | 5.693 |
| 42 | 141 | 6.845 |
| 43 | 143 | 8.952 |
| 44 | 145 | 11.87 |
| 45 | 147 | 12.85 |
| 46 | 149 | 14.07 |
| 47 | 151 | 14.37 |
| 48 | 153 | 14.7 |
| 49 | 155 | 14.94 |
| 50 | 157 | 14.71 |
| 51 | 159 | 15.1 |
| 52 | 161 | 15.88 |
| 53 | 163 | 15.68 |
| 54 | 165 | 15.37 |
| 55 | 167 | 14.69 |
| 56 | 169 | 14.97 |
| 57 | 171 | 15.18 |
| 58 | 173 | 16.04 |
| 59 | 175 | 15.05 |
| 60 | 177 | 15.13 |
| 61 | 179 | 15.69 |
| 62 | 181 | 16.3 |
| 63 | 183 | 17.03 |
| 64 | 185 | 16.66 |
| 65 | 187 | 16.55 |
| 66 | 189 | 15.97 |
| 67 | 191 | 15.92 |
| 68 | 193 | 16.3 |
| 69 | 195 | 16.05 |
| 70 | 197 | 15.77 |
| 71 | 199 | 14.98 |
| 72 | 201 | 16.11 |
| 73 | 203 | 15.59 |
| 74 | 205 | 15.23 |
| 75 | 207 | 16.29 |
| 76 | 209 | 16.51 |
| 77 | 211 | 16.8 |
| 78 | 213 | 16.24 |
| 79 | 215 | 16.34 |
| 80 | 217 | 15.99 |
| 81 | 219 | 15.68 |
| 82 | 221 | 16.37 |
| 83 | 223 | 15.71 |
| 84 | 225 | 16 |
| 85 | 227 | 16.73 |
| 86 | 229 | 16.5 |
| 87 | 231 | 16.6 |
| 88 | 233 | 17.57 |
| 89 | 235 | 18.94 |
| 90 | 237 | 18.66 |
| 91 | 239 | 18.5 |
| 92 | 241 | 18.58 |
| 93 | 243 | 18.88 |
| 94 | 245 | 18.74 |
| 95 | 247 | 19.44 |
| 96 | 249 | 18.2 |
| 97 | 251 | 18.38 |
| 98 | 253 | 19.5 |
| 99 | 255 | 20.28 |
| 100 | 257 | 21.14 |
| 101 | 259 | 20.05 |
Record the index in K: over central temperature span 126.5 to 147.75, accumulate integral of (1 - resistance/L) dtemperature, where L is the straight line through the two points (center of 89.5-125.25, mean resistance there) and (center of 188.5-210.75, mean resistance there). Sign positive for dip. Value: 4.9 K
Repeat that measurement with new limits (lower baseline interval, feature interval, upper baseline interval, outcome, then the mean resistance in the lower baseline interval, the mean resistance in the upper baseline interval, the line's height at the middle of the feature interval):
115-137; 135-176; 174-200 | 2.2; 11.5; 16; 13.6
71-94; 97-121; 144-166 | 3.8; 12.2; 14.5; 13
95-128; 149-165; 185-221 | -1.5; 11.5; 16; 13.7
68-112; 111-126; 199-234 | 1.7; 11.8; 16.2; 12.8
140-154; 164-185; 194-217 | -2.6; 12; 16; 13.9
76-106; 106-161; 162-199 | 9.2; 12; 15.8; 13.8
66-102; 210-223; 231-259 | 1.1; 12.3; 18.9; 17.8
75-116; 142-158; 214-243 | 0.6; 11.5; 17.1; 13.8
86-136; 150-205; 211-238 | -3.9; 11.5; 16.7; 14.6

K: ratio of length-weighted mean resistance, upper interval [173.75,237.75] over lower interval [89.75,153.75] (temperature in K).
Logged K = 1.5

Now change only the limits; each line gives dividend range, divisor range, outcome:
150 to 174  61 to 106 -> 1.25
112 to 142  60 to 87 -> 0.86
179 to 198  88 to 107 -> 1.37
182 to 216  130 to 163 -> 1.37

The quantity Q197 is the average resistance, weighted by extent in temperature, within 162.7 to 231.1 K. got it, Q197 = 15.9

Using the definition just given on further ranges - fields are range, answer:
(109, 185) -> 12.8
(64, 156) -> 11.6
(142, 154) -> 12.8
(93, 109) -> 11.6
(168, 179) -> 15.3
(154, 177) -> 15.2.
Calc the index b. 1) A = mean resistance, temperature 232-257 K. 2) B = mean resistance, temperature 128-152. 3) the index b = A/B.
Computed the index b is 1.82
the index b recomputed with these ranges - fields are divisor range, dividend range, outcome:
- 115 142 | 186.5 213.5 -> 1.52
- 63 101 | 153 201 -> 1.28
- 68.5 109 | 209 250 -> 1.44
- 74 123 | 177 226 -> 1.39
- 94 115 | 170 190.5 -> 1.44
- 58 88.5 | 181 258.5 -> 1.41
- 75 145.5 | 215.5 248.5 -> 1.57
